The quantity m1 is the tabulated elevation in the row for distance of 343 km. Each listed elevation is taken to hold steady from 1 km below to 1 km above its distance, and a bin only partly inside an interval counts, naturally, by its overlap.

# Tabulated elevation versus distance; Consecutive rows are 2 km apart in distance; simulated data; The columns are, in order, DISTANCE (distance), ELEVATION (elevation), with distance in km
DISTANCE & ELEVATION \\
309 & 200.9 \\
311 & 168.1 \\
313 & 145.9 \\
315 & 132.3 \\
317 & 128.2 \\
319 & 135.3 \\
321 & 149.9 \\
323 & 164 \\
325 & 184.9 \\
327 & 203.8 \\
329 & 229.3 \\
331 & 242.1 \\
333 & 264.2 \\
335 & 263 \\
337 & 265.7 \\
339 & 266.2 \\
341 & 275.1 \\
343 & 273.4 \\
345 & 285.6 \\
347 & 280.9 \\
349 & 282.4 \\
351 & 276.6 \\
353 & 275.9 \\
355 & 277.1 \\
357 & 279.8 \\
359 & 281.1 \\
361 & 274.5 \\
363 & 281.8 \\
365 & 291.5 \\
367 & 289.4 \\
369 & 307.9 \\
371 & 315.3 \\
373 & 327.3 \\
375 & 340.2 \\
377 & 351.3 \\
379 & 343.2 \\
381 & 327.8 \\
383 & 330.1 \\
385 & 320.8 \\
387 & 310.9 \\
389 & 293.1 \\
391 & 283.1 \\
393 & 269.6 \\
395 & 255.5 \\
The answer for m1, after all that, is 273.4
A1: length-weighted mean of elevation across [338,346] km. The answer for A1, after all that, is 275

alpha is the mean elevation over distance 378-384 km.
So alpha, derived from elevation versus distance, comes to 334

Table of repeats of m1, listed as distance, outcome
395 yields 255.5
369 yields 307.9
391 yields 283.1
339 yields 266.2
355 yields 277.1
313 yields 145.9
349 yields 282.4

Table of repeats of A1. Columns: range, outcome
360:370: 289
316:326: 152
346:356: 279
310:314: 157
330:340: 260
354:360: 279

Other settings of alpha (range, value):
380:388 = 322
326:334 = 235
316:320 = 132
